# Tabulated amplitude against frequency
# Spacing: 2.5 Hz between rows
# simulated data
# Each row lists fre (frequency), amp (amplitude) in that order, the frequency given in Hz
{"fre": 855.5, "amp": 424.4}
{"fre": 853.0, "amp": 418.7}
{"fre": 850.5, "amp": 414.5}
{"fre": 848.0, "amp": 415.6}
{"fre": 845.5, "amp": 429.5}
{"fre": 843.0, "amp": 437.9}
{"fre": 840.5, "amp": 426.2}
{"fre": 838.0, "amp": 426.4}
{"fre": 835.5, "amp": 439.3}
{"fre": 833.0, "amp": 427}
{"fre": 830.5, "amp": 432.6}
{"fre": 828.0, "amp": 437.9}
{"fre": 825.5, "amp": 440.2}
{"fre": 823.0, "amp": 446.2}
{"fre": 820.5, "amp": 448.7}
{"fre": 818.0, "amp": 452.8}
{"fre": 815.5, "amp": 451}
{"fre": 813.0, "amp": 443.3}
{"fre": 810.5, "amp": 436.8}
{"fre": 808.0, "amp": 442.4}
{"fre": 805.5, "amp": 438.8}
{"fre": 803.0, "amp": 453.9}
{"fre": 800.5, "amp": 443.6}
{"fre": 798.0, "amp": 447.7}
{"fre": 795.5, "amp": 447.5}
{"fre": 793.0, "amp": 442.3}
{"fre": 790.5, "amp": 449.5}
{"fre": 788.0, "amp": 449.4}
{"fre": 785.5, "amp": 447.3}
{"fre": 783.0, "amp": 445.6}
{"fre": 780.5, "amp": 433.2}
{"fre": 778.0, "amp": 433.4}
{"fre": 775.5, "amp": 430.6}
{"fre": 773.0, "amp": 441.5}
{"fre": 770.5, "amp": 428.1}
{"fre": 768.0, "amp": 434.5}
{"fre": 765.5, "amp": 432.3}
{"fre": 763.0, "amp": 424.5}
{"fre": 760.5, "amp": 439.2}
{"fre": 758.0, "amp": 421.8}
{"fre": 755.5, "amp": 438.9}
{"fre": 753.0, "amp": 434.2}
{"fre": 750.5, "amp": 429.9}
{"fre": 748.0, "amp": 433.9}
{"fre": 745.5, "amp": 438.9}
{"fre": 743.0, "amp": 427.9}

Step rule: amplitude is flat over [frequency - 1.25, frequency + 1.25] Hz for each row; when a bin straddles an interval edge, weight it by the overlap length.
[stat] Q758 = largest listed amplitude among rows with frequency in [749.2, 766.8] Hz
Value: 439.2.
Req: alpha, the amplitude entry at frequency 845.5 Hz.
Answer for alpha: 429.5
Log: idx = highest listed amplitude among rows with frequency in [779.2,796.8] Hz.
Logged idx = 449.5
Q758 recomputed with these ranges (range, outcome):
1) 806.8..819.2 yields 452.8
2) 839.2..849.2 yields 437.9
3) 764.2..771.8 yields 434.5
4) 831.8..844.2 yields 439.3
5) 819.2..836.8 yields 448.7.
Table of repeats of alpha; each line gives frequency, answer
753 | 434.2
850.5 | 414.5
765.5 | 432.3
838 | 426.4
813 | 443.3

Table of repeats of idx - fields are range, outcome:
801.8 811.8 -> 453.9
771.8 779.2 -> 441.5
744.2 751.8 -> 438.9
